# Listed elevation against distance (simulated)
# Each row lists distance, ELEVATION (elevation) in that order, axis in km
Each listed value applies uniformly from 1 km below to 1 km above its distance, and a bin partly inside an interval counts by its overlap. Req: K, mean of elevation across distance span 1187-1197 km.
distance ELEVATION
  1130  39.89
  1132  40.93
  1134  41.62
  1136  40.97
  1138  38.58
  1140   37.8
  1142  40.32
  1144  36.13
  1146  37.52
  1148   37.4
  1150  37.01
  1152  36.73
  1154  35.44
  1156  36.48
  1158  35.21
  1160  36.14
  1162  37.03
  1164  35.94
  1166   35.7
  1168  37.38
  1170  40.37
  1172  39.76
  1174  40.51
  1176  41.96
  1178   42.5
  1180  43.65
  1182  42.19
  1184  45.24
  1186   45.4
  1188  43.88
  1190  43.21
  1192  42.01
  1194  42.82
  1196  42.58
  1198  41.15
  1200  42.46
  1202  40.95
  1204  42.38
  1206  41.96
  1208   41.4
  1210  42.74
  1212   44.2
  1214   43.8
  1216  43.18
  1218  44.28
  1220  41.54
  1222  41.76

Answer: 42.9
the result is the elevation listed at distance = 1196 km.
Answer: 42.58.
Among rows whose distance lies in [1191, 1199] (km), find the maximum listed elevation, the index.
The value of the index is 42.82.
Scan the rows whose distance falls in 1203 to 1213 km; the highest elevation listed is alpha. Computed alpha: 44.2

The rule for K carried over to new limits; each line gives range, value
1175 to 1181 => 42.7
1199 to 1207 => 41.9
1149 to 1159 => 36.2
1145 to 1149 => 37.5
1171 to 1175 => 40.1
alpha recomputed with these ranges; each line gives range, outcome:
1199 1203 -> 42.46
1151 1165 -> 37.03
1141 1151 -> 40.32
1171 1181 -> 43.65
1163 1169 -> 37.38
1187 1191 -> 43.88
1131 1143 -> 41.62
